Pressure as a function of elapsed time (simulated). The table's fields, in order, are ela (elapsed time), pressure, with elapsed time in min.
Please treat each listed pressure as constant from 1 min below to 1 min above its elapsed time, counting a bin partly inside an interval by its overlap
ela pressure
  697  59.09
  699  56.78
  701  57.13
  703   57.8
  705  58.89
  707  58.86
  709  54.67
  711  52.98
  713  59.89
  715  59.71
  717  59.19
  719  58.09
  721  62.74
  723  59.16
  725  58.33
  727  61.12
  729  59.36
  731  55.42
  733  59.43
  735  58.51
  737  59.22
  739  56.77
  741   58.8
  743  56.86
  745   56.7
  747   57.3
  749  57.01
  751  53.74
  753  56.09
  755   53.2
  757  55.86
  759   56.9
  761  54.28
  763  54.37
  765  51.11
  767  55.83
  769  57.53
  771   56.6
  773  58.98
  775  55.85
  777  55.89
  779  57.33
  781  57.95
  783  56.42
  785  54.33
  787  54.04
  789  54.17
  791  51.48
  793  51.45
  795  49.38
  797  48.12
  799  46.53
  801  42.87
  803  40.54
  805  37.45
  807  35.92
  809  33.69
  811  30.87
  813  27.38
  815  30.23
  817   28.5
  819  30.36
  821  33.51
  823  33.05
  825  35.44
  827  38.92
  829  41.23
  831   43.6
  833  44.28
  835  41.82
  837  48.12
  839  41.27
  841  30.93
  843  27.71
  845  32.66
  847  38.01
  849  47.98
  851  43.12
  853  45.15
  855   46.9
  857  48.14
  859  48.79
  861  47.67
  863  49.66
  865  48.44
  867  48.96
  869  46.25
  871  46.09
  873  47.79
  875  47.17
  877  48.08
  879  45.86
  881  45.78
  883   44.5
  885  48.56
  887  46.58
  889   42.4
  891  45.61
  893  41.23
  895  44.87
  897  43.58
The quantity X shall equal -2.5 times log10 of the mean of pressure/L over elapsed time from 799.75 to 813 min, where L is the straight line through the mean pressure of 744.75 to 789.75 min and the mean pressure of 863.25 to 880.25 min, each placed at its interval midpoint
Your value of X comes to 0.40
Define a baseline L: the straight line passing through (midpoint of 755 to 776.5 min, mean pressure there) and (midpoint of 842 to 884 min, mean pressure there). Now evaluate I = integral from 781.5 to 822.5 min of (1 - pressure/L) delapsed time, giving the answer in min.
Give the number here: 7.9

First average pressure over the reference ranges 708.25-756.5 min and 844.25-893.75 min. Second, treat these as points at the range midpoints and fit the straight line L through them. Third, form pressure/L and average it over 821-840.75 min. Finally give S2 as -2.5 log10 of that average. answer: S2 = 0.22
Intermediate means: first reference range 57.7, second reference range 45.7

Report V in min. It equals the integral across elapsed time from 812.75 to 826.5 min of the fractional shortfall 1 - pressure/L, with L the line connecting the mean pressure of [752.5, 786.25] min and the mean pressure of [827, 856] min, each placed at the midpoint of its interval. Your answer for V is 4.1 min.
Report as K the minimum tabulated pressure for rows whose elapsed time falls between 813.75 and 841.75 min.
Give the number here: 28.5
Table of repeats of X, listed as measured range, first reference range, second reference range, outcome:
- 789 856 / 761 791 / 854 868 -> 0.288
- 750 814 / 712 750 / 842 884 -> 0.070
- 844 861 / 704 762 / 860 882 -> 0.110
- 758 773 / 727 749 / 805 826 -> -0.141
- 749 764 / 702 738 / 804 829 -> -0.128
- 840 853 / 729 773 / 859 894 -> 0.291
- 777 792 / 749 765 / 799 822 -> -0.238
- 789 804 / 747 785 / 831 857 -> 0.055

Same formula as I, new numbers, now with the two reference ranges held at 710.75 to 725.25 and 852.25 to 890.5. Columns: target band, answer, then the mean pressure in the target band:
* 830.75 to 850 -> 3.88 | 39.5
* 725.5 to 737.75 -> -0.17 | 58.8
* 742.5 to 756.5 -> 0.20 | 55.8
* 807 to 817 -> 4.03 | 30.9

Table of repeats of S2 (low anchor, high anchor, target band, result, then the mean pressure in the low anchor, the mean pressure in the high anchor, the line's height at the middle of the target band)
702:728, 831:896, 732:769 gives -0.021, 58.6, 44.4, 55.2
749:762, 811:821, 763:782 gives -0.175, 55.2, 29.7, 48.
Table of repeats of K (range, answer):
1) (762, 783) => 51.11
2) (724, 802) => 42.87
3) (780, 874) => 27.38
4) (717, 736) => 55.42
